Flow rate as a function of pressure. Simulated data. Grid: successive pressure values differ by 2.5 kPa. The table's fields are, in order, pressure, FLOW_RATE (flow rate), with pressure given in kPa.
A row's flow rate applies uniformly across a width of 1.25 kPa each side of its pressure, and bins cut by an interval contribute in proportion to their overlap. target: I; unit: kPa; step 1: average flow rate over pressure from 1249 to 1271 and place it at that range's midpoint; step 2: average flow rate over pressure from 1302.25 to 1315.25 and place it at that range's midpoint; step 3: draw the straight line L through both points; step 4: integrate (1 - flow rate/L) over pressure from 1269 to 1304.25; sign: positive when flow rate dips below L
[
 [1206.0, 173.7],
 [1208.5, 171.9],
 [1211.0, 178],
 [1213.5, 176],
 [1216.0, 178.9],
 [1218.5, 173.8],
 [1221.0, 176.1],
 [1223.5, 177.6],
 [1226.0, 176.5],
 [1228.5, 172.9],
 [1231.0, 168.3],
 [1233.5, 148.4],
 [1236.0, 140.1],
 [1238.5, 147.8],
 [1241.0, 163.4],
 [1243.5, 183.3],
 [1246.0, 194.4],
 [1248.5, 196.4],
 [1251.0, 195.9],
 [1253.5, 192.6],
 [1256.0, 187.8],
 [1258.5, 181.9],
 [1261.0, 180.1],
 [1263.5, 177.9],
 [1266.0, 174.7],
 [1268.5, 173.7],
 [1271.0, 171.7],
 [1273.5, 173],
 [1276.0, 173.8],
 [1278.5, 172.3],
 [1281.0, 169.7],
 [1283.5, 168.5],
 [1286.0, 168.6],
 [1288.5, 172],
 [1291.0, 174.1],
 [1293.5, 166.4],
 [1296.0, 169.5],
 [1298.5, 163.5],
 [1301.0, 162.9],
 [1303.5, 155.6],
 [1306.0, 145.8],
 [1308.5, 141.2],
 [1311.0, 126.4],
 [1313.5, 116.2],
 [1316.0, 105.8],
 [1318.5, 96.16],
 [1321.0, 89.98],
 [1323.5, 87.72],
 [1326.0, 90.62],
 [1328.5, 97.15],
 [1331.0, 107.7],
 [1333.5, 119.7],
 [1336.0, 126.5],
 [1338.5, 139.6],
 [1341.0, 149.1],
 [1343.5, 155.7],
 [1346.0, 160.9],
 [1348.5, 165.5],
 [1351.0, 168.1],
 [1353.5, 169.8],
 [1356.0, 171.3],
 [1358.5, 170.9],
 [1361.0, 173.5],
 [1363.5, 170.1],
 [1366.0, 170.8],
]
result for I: -2.7 kPa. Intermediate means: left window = 183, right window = 136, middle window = 169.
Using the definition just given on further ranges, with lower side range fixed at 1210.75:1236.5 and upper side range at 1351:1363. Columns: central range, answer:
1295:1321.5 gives 5.6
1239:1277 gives -2.3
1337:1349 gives 1.3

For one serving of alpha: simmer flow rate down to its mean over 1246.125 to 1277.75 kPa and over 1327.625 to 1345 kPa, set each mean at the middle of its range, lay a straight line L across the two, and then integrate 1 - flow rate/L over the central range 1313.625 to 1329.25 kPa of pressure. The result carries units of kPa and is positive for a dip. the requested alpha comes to 4.9 kPa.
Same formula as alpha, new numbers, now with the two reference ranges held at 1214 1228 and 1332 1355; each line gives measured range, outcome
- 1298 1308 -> 0.2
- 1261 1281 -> -1.0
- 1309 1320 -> 3.1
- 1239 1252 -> -1.0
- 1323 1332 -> 3.4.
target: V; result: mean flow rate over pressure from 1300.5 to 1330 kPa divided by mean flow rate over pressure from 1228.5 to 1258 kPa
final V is 0.67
